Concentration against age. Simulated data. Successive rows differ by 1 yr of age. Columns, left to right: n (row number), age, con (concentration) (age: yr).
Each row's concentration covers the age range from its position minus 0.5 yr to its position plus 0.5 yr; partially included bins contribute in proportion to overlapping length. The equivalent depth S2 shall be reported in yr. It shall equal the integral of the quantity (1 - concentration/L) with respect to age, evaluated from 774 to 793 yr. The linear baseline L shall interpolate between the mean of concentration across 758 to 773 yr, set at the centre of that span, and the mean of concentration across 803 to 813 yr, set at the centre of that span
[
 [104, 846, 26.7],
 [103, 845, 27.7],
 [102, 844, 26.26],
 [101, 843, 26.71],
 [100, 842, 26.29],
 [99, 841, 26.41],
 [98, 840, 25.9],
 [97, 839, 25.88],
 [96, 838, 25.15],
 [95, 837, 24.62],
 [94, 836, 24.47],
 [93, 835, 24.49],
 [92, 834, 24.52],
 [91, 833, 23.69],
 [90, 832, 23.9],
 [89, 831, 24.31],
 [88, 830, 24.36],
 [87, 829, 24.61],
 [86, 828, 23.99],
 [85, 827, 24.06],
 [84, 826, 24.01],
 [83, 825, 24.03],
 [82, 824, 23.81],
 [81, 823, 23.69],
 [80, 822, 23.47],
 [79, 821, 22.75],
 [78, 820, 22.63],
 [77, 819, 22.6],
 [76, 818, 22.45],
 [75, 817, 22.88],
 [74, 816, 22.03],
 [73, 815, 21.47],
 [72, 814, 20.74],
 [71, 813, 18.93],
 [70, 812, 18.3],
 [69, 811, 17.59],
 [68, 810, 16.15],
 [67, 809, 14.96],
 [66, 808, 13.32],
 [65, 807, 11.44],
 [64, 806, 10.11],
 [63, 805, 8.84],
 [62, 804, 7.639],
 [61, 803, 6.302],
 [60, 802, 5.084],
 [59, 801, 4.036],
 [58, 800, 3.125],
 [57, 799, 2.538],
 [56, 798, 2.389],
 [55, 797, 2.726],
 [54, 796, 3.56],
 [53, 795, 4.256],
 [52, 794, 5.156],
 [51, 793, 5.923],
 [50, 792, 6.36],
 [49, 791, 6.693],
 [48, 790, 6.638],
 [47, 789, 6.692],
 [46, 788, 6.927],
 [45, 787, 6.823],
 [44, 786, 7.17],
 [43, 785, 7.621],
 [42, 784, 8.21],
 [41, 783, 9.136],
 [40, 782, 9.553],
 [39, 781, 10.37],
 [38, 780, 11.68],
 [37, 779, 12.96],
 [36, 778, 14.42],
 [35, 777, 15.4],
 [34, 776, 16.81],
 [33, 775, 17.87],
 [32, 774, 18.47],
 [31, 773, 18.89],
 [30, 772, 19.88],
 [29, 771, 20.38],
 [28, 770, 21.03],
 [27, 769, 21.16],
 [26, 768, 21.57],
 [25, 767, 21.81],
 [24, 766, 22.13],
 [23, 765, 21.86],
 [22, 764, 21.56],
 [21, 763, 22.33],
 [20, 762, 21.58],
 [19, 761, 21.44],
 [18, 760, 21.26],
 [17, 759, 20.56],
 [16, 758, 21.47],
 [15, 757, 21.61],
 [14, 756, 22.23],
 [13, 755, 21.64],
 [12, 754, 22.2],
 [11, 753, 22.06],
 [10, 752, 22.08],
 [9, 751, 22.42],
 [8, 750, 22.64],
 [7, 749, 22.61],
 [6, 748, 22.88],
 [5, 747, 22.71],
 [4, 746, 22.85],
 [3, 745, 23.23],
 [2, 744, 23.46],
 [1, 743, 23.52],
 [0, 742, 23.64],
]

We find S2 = 8.3 yr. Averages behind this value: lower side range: 21.2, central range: 10.2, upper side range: 13.1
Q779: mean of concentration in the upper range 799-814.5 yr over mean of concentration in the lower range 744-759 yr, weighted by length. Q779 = 0.51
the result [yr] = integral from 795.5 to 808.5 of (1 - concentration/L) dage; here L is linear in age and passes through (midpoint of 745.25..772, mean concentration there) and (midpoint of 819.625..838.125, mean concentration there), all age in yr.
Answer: 9.5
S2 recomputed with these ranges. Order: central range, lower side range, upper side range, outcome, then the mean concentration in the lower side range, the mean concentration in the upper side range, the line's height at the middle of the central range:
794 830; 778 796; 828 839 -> 5.36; 7.84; 24.5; 16.8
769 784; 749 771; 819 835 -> 4.58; 21.7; 23.8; 22.3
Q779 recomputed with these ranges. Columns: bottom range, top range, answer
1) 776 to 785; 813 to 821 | 1.90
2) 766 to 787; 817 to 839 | 1.57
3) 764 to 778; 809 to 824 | 1.07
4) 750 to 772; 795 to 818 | 0.54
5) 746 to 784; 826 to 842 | 1.28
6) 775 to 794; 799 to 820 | 1.50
